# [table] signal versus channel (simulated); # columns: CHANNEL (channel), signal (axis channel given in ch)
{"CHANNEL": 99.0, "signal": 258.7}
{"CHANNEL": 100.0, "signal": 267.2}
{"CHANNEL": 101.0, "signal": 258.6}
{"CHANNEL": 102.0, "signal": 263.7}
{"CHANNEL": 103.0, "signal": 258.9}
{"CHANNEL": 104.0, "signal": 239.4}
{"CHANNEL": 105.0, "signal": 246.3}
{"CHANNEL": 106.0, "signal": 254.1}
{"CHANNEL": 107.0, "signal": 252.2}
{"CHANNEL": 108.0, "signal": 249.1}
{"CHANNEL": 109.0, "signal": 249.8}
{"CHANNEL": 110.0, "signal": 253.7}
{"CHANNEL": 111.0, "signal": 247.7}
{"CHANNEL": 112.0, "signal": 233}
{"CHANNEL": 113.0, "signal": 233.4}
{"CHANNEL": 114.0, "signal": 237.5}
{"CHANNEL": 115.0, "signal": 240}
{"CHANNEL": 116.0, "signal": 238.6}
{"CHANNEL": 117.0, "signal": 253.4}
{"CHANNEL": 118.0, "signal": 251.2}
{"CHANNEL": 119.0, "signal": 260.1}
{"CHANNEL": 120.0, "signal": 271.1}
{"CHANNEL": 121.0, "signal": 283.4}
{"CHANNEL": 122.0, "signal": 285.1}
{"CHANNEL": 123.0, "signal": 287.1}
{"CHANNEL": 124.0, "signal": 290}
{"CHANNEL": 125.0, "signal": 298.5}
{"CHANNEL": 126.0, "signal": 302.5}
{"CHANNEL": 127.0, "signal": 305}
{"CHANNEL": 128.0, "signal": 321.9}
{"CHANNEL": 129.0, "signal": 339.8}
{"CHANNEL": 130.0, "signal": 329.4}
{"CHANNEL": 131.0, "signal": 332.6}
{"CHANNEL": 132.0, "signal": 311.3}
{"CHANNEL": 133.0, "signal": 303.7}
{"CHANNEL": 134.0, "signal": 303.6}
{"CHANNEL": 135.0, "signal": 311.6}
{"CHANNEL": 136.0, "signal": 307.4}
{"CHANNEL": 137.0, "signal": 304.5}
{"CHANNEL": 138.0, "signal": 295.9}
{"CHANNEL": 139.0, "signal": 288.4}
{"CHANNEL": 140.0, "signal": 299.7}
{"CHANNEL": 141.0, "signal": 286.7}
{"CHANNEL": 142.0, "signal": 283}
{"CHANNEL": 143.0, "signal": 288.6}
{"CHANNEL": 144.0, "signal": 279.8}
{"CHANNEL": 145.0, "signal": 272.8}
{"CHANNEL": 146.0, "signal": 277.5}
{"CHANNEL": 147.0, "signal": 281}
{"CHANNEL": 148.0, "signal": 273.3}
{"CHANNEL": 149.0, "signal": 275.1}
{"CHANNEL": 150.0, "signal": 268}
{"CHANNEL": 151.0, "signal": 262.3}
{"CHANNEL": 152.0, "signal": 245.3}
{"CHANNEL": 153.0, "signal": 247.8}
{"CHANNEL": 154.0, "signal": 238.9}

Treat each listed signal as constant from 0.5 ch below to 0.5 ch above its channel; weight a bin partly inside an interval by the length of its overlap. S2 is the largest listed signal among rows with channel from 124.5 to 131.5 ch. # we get 339.8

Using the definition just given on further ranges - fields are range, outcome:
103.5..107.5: 254.1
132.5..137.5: 311.6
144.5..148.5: 281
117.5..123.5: 287.1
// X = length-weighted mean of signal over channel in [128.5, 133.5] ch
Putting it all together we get 323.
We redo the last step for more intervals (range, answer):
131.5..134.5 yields 306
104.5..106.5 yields 250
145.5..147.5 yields 279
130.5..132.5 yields 322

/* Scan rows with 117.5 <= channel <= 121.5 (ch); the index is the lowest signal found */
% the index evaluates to 251.2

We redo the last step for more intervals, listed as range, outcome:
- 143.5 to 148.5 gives 272.8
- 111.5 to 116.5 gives 233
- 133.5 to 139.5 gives 288.4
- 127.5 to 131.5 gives 321.9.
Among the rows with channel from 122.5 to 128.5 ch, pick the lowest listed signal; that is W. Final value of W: 287.1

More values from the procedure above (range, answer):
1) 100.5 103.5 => 258.6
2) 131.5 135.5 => 303.6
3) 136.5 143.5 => 283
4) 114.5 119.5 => 238.6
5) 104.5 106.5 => 246.3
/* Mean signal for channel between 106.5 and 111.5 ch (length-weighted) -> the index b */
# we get 250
